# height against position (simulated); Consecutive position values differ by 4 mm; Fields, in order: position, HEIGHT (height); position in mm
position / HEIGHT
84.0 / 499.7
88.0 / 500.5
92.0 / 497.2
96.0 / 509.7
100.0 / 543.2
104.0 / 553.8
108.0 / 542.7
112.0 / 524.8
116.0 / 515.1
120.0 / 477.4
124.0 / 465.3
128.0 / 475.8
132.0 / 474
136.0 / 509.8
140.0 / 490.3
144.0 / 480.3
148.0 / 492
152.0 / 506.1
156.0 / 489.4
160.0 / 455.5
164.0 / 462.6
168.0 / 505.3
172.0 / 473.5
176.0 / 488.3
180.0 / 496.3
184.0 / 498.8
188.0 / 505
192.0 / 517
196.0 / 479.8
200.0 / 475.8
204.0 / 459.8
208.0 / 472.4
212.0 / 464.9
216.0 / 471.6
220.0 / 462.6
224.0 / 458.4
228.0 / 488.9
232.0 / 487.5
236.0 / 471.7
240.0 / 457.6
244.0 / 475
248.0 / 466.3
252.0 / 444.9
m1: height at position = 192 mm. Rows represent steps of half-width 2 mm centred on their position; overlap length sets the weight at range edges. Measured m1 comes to 517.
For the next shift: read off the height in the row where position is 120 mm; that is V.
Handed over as 477.4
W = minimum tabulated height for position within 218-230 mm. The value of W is 458.4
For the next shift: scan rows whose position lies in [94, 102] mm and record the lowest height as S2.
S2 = 509.7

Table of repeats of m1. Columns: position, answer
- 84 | 499.7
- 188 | 505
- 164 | 462.6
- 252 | 444.9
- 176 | 488.3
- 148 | 492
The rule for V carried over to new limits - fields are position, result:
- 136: 509.8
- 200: 475.8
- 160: 455.5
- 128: 475.8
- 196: 479.8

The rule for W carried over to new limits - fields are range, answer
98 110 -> 542.7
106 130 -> 465.3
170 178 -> 473.5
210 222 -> 462.6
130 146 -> 474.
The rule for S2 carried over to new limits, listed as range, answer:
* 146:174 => 455.5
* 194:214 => 459.8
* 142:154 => 480.3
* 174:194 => 488.3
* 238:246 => 457.6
